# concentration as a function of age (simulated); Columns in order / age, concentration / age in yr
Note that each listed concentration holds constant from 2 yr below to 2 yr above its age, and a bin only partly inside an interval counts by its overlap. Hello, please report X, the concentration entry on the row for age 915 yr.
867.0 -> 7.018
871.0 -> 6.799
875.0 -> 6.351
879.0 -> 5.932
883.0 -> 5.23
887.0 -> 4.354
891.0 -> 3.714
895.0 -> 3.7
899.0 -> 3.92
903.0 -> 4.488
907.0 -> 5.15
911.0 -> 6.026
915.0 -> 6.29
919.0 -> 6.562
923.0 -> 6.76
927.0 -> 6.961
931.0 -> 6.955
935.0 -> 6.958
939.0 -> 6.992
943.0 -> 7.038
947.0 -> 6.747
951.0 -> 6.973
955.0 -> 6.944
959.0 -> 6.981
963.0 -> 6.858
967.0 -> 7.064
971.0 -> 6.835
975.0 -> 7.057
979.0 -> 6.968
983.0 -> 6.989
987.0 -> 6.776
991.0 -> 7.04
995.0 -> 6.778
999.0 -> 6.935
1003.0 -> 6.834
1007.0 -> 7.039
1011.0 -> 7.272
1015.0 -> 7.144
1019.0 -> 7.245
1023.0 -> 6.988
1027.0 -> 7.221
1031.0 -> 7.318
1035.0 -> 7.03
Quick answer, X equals 6.29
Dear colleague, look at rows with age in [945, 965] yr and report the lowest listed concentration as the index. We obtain 6.747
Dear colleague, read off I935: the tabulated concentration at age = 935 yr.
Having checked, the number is 6.958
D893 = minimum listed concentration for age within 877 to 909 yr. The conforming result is 3.7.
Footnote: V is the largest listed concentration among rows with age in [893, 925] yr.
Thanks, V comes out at 6.76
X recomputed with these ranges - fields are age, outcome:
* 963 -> 6.858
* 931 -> 6.955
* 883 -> 5.23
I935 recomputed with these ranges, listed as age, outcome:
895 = 3.7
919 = 6.562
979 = 6.968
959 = 6.981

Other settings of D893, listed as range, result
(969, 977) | 6.835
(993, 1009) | 6.778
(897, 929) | 3.92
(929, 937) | 6.955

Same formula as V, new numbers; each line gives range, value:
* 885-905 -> 4.488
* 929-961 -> 7.038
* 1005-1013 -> 7.272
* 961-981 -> 7.064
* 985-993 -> 7.04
